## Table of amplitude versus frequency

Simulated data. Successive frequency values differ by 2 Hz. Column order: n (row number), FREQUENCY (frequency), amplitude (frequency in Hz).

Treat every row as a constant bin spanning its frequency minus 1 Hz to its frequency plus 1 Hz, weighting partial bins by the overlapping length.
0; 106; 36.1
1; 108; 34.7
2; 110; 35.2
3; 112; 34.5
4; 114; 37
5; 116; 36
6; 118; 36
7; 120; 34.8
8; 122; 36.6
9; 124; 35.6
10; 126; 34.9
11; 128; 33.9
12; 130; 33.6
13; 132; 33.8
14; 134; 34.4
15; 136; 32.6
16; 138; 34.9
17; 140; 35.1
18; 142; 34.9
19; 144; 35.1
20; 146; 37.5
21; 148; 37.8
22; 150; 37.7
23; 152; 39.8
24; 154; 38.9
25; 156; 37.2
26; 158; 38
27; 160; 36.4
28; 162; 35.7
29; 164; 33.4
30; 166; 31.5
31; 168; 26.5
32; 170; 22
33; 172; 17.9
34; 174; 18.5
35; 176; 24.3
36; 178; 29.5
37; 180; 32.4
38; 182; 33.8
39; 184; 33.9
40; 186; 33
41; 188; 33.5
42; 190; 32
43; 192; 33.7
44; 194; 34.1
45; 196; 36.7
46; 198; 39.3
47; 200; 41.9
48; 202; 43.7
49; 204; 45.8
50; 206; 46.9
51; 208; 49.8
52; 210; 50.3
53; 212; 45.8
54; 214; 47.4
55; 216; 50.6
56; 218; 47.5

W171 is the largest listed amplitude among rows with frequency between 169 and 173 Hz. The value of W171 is 22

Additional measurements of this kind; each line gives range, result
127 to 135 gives 34.4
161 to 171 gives 35.7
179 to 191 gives 33.9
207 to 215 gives 50.3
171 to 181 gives 32.4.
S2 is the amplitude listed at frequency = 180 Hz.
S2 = 32.4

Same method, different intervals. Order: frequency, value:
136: 32.6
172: 17.9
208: 49.8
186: 33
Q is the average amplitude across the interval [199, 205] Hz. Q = 43.8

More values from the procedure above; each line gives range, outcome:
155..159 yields 37.6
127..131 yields 33.8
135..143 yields 34.4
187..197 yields 34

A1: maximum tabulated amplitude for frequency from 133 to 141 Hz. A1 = 35.1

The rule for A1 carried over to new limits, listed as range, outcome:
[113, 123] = 37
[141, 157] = 39.8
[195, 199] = 39.3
